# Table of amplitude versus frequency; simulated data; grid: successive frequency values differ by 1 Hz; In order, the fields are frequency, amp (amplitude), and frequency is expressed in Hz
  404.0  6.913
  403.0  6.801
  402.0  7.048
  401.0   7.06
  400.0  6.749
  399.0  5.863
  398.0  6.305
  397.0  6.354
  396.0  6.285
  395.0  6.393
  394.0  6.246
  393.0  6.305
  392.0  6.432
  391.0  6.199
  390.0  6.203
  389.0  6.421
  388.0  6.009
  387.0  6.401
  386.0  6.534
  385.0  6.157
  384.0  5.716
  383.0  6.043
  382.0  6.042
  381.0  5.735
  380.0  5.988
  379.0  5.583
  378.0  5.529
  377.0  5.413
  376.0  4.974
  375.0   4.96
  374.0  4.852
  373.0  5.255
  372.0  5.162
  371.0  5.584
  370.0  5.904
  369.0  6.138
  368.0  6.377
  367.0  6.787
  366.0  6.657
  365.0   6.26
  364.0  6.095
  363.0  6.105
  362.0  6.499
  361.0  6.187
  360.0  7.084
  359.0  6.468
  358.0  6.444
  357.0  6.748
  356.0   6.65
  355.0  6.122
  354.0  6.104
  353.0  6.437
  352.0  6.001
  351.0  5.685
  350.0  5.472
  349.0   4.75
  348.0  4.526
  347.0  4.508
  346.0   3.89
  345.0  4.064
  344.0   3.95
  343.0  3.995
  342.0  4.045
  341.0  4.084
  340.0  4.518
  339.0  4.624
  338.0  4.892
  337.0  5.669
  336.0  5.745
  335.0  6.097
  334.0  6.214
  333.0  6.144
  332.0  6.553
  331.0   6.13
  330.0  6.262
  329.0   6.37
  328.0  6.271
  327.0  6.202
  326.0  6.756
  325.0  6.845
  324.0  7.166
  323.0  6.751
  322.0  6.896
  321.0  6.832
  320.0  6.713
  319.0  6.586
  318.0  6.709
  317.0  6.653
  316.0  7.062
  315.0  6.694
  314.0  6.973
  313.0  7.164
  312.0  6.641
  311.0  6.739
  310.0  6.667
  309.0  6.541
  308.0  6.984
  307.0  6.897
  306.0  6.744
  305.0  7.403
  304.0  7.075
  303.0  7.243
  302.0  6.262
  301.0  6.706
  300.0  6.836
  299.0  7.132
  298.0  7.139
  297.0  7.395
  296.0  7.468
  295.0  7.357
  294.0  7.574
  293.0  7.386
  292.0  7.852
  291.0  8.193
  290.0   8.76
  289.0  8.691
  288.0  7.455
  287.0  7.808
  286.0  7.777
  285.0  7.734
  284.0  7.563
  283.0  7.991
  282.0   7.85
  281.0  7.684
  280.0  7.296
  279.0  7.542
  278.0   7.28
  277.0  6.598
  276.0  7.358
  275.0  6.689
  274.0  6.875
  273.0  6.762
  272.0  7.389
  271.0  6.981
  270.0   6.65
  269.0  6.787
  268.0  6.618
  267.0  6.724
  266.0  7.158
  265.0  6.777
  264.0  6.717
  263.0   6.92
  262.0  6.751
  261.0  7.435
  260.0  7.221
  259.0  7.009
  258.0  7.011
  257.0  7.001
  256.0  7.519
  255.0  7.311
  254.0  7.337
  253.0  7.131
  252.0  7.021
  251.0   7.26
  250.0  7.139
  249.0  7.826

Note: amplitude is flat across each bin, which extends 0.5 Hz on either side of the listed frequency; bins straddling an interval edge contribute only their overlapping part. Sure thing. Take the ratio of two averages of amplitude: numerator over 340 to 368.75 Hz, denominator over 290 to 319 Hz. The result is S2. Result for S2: 0.8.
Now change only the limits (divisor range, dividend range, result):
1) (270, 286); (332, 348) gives 0.67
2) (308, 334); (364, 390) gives 0.88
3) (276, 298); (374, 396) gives 0.78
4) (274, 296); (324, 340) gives 0.79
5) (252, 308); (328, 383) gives 0.78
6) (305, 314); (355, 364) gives 0.95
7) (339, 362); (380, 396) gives 1.15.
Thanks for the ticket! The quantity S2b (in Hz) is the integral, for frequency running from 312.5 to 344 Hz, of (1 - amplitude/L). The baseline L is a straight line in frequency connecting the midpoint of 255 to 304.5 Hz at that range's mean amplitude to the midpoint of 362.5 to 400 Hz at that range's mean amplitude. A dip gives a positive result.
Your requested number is 2.8 Hz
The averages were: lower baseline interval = 7.27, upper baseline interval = 5.99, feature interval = 6.08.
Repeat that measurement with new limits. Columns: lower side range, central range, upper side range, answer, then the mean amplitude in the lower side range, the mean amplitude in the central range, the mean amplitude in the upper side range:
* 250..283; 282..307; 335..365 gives -3.5 Hz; 7.1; 7.48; 5.45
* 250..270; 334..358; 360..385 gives 3.6 Hz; 7.03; 5.2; 5.86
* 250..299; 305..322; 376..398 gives 0.2 Hz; 7.3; 6.81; 6.07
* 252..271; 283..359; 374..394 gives 0.5 Hz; 7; 6.45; 5.91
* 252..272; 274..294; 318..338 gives -2.4 Hz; 7.01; 7.64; 6.4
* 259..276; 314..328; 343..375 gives -1.2 Hz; 6.92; 6.75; 5.73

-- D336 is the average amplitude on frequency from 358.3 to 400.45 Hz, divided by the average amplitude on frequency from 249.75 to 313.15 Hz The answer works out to 0.8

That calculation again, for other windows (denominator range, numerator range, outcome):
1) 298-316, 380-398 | 0.90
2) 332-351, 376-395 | 1.23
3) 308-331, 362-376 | 0.87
